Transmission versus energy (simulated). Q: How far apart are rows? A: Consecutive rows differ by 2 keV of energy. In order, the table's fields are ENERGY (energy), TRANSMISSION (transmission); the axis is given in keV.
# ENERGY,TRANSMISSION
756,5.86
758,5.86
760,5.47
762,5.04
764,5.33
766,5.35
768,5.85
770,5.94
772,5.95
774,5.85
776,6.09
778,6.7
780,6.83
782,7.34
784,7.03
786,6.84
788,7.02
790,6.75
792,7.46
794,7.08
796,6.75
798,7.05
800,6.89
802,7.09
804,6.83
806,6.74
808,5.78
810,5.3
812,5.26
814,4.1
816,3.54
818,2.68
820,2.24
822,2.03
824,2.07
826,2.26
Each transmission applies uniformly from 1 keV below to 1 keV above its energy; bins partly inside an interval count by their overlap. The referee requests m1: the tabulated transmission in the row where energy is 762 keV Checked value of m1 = 5.04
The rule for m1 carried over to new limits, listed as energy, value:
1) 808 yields 5.78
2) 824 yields 2.07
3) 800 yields 6.89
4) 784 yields 7.03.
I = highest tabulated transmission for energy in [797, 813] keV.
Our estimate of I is 7.09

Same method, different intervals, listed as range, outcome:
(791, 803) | 7.46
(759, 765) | 5.47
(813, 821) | 4.1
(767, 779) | 6.7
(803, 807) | 6.83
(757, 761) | 5.86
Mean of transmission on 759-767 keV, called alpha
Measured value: 5.3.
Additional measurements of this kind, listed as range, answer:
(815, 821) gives 2.82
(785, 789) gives 6.93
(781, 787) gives 7.07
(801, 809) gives 6.61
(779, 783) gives 7.08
